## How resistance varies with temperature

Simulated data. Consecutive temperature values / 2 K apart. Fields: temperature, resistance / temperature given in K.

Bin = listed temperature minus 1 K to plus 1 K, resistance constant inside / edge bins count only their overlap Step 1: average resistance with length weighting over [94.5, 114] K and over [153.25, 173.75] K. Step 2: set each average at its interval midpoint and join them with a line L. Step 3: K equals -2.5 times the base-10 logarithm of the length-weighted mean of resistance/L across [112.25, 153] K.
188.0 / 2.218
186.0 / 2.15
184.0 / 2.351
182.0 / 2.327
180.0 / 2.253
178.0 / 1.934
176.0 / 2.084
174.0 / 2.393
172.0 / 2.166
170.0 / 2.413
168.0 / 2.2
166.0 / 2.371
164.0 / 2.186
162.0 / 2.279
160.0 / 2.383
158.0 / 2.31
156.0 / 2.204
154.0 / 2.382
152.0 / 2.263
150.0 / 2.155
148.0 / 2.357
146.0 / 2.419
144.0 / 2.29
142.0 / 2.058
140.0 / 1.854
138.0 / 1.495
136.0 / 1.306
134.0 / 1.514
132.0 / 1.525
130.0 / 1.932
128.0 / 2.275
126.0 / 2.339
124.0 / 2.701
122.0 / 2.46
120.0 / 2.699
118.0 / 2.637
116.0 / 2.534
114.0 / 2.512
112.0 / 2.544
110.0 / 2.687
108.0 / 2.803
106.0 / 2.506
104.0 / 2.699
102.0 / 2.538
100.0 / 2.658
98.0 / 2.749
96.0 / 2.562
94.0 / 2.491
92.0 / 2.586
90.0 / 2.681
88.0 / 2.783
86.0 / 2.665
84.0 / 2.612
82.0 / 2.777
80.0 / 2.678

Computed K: 0.14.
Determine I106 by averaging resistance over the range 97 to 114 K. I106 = 2.64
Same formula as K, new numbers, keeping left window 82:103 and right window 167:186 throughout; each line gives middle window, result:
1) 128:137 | 0.430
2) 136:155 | 0.136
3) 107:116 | -0.033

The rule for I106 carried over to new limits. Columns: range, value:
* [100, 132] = 2.5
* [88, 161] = 2.34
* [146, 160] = 2.3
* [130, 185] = 2.13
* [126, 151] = 1.95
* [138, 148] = 2.11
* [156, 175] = 2.3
